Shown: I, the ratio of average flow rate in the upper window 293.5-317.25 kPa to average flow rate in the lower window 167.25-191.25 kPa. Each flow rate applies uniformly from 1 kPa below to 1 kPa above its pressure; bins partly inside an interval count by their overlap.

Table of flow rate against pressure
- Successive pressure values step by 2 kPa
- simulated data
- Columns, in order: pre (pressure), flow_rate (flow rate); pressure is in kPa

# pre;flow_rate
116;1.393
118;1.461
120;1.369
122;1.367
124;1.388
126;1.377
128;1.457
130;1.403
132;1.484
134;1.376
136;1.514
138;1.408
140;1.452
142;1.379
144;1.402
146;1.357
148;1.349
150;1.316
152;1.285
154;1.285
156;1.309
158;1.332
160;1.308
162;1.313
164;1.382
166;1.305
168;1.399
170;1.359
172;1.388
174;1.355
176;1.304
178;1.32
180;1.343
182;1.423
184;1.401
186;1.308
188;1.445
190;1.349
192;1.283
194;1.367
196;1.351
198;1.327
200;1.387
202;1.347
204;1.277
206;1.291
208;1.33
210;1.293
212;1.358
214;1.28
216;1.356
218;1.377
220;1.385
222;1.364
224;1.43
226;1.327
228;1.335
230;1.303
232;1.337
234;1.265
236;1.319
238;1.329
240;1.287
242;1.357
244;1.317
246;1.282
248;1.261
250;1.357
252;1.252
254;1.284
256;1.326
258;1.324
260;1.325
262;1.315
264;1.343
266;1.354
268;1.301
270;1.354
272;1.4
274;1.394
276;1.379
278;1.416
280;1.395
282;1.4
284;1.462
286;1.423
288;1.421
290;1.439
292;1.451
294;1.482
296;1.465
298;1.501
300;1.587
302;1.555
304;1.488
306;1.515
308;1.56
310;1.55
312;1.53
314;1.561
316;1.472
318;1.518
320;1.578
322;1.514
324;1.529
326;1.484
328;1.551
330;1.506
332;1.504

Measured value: 1.1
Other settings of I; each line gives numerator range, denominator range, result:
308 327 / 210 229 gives 1.13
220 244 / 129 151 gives 0.95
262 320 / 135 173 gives 1.07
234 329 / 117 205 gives 1.04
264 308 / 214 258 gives 1.09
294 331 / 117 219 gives 1.12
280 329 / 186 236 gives 1.12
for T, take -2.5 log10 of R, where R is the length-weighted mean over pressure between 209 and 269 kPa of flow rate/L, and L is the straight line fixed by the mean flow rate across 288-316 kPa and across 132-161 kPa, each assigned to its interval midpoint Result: 0.10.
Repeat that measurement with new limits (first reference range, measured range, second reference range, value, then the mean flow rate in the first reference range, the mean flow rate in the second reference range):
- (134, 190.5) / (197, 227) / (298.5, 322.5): 0.061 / 1.36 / 1.54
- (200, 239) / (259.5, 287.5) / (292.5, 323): 0.056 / 1.33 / 1.52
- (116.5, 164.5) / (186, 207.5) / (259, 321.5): 0.051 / 1.38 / 1.45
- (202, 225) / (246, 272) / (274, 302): 0.071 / 1.34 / 1.45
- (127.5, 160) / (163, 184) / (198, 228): 0.002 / 1.38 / 1.34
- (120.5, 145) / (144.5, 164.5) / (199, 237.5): 0.057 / 1.42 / 1.33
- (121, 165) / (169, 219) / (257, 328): 0.045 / 1.37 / 1.45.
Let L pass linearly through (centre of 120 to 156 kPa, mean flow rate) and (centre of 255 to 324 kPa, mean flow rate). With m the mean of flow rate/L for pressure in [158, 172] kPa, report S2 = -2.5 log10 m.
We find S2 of 0.04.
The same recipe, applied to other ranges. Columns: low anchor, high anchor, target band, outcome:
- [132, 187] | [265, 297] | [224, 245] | 0.05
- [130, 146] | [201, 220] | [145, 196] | 0.03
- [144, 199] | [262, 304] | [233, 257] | 0.08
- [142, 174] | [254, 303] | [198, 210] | 0.03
